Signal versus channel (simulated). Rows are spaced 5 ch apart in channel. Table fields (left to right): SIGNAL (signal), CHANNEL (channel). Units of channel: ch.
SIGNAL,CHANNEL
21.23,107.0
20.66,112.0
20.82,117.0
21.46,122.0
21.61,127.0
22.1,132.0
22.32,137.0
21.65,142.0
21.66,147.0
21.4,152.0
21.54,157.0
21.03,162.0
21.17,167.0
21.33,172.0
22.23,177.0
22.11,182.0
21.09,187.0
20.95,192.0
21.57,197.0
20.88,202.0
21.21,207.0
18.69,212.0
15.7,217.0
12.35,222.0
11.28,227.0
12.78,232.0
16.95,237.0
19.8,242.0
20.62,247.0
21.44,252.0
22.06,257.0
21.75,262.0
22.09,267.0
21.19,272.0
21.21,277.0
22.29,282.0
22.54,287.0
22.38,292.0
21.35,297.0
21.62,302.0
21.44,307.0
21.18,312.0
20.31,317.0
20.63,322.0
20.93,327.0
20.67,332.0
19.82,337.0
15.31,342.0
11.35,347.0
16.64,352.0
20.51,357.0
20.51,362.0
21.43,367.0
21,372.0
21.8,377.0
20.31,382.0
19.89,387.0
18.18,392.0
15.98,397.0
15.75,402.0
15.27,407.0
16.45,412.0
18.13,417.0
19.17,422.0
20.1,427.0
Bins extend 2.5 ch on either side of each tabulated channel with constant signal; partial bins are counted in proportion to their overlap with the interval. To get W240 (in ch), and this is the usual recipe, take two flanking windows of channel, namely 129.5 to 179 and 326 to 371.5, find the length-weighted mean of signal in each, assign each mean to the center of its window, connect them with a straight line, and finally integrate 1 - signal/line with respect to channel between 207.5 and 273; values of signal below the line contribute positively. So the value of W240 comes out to 6.5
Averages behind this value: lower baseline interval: 21.6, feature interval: 18.2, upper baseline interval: 18.6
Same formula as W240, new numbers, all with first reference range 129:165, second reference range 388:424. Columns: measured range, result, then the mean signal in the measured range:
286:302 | -2.4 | 22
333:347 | 1.1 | 16.8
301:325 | -2.9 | 21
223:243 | 5.4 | 14.6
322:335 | -1.6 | 20.7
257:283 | -3.0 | 21.7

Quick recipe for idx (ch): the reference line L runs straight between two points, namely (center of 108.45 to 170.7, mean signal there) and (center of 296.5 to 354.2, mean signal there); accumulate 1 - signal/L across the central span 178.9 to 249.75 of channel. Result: 7.7 ch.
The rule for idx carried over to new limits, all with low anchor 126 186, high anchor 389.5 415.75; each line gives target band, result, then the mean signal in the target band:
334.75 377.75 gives -3.0 ch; 18.6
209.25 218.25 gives 1.3 ch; 17.5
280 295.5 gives -2.9 ch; 22.3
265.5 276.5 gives -1.3 ch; 21.5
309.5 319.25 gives -1.3 ch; 20.8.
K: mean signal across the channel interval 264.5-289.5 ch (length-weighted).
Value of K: 21.9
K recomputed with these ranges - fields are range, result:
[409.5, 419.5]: 17.3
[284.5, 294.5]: 22.5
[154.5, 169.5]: 21.2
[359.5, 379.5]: 21.2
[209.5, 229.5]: 14.5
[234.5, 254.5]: 19.7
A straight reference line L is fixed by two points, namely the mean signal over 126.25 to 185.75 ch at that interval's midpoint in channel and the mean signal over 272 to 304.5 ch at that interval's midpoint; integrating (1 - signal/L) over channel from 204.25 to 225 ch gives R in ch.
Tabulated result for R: 4.6 ch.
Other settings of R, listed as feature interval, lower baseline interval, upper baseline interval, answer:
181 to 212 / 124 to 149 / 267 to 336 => 0.9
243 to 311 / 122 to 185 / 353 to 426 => -4.9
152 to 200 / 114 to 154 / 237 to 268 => -0.2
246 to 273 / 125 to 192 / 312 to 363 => -2.2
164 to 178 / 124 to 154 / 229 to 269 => -0.2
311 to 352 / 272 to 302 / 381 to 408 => 3.2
